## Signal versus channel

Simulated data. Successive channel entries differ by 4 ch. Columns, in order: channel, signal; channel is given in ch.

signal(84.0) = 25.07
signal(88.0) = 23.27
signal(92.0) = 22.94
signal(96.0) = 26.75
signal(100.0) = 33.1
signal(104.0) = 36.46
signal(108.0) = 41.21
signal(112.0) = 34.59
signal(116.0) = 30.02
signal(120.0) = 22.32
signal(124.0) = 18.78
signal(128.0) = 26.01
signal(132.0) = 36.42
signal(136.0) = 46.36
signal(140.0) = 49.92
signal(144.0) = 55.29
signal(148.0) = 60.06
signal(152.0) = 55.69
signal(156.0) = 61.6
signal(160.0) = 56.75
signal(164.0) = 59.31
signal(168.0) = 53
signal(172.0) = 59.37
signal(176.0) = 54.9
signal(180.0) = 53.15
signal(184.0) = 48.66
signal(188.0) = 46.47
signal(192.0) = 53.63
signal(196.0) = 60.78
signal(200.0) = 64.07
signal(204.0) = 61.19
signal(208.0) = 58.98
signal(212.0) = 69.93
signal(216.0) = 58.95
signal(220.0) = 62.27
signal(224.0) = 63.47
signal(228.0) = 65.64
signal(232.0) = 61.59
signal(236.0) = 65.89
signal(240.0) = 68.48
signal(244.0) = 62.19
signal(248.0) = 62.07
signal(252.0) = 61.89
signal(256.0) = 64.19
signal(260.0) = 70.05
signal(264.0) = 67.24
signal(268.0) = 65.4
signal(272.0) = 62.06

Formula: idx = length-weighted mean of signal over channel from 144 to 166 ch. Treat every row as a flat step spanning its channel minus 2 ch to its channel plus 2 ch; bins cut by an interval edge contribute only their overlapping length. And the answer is 58.4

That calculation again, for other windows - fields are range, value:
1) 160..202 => 55.4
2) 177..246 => 60.2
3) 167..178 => 56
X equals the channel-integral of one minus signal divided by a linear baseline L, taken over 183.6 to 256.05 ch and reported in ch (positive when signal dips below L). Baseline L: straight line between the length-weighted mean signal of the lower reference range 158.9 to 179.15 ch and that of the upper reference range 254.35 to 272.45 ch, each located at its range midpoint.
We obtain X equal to 0.5 ch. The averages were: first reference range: 56.5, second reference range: 66.1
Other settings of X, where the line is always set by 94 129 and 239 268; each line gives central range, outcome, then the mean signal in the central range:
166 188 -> -3.4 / 53.1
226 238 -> -0.9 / 64.4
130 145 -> -4.0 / 46.4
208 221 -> -1.8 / 63.1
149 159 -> -4.5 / 58.6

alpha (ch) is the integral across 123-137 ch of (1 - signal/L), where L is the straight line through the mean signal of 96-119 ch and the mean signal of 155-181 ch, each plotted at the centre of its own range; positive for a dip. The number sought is 3.6 ch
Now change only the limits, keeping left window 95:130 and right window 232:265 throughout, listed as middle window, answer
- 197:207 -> -1.7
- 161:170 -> -2.6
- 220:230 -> -0.9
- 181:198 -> -0.9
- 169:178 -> -2.2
